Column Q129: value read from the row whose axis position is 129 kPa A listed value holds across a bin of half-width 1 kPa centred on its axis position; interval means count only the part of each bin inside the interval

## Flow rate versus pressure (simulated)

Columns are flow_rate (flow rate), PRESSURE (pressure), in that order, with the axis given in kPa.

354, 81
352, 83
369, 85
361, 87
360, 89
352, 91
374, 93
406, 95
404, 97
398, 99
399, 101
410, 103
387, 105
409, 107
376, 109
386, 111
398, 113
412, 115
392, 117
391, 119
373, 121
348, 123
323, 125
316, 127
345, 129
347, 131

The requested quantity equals 345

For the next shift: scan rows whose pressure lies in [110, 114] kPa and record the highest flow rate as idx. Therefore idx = 398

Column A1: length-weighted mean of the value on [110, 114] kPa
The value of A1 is 392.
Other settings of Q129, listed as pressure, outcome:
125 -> 323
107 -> 409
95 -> 406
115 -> 412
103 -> 410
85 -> 369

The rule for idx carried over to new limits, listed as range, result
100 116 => 412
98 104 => 410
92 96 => 406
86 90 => 361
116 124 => 392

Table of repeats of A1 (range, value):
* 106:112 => 390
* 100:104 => 404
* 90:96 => 377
